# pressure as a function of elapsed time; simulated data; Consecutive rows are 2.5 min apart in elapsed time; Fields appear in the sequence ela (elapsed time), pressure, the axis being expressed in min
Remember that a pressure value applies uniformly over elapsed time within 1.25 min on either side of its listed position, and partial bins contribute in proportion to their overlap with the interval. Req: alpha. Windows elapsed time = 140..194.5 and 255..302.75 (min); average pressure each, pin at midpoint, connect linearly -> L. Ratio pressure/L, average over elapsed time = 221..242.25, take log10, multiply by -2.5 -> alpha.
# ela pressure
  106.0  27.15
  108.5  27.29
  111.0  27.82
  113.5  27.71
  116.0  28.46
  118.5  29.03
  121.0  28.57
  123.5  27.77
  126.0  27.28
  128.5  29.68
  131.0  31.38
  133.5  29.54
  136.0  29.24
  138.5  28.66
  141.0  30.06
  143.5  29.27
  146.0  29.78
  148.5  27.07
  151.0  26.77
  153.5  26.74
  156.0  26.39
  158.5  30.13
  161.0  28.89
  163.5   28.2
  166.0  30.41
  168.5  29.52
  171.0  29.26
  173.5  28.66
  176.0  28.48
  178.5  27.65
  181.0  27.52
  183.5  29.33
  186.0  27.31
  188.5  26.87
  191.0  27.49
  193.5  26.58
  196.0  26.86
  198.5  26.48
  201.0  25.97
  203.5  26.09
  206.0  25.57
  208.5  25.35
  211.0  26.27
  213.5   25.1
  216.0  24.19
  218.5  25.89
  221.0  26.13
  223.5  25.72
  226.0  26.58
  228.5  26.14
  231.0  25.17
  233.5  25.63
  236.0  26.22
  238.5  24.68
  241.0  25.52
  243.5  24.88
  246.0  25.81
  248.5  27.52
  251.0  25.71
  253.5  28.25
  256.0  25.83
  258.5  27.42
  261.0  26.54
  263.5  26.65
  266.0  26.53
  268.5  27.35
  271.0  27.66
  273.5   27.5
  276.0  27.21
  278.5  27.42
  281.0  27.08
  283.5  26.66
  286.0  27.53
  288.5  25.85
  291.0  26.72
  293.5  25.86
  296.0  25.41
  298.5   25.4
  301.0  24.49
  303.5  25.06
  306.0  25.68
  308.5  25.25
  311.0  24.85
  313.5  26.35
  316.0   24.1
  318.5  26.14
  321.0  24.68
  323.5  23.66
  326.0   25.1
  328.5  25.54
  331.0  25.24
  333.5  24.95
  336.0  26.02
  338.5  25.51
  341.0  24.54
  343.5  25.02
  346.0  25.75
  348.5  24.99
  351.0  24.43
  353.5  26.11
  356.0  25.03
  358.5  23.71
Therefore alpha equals 0.06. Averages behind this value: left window 28.3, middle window 25.7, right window 26.6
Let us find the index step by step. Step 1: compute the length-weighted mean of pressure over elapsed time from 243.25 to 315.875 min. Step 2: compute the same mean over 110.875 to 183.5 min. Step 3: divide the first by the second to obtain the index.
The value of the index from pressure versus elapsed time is 0.92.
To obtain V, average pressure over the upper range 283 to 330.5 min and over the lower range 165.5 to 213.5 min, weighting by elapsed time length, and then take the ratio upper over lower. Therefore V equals 0.9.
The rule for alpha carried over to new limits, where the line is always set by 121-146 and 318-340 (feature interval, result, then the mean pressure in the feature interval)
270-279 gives -0.047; 27.4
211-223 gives 0.083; 25.5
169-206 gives 0.025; 27.4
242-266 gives 0.009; 26.5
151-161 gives 0.037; 27.8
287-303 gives 0.010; 25.6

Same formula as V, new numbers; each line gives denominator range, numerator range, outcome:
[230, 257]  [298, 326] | 0.97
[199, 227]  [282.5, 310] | 1.00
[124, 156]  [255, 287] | 0.94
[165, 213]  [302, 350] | 0.92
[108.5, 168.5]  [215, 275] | 0.92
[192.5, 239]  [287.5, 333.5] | 0.98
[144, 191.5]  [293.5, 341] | 0.89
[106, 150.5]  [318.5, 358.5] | 0.88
